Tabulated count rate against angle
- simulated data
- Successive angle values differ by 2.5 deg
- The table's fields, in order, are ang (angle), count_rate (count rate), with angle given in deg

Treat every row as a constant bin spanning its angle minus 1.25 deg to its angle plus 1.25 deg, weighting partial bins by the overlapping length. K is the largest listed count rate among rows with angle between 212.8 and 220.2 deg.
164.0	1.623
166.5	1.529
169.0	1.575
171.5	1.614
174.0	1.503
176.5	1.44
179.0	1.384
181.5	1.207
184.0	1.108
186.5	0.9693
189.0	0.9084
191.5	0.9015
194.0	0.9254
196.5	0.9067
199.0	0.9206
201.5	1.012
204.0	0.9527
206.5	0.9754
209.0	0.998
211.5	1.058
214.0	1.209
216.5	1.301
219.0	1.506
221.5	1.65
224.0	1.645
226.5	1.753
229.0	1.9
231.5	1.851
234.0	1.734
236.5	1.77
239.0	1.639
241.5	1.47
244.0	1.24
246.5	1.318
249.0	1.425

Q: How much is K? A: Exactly 1.506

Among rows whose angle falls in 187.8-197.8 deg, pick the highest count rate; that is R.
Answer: 0.9254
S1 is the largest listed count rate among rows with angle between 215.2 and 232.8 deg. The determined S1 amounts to 1.9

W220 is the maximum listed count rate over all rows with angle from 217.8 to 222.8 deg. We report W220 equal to 1.65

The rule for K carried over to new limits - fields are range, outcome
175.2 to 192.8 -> 1.44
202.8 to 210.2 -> 0.998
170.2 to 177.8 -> 1.614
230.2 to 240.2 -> 1.851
